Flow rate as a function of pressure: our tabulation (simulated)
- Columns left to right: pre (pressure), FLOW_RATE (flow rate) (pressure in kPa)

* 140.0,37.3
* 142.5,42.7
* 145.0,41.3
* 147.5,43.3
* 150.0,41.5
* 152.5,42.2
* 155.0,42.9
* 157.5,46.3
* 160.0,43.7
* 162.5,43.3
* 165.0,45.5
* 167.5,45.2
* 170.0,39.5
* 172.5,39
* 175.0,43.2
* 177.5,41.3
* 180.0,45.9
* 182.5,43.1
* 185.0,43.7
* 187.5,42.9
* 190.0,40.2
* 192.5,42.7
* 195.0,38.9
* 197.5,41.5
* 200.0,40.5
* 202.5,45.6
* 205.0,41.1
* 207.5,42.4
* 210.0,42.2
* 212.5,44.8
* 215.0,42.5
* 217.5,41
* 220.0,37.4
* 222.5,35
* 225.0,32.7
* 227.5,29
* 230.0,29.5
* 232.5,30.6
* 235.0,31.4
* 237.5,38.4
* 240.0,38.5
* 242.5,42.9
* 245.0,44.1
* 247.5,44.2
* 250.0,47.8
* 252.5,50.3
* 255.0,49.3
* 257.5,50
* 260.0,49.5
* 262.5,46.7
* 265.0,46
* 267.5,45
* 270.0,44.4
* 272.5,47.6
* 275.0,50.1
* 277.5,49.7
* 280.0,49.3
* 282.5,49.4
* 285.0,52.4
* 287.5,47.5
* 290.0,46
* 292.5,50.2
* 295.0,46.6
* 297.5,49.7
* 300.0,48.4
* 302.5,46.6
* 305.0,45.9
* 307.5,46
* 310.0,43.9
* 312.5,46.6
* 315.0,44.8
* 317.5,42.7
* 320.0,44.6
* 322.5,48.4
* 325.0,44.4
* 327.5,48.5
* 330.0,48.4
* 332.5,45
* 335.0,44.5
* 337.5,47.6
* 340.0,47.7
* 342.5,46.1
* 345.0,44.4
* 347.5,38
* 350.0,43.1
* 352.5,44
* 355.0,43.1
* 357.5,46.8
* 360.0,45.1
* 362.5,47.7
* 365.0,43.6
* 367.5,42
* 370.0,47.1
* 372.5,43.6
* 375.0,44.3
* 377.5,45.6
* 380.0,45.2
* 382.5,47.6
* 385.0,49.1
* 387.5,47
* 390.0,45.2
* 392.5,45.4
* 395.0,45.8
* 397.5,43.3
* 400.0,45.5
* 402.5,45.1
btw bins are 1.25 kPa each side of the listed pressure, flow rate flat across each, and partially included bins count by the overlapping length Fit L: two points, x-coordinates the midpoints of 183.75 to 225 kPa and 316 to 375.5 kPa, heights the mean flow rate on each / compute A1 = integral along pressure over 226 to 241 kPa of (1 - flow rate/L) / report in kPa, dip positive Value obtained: 3.27 kPa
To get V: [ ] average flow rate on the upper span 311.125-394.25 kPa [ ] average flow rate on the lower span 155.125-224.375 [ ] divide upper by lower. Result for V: 1.08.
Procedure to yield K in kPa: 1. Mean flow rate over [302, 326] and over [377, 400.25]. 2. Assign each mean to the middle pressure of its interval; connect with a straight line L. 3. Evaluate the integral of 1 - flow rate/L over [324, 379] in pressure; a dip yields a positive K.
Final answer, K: 0.78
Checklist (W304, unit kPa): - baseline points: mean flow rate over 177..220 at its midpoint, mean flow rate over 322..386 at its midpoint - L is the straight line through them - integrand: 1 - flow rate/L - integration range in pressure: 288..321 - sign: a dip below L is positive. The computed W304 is -1.5 kPa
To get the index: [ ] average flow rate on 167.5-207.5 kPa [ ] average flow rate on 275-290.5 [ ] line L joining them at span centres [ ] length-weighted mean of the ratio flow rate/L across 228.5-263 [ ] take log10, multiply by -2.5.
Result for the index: 0.108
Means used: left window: 42.1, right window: 49.3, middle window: 42.2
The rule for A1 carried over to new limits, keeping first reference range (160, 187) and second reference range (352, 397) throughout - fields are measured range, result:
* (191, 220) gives 1.00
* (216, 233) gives 3.80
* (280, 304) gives -2.22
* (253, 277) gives -1.99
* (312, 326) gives -0.13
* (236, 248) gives 0.71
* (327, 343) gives -0.65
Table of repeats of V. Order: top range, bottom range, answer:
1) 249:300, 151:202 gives 1.14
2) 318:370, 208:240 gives 1.24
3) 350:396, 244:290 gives 0.95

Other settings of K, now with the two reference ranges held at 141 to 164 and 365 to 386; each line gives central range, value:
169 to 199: 1.0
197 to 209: 0.3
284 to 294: -1.0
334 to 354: 0.3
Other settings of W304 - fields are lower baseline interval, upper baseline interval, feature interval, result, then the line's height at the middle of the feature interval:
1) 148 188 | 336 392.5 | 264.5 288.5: -2.15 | 44.2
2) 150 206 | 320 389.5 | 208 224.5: 1.15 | 43.2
